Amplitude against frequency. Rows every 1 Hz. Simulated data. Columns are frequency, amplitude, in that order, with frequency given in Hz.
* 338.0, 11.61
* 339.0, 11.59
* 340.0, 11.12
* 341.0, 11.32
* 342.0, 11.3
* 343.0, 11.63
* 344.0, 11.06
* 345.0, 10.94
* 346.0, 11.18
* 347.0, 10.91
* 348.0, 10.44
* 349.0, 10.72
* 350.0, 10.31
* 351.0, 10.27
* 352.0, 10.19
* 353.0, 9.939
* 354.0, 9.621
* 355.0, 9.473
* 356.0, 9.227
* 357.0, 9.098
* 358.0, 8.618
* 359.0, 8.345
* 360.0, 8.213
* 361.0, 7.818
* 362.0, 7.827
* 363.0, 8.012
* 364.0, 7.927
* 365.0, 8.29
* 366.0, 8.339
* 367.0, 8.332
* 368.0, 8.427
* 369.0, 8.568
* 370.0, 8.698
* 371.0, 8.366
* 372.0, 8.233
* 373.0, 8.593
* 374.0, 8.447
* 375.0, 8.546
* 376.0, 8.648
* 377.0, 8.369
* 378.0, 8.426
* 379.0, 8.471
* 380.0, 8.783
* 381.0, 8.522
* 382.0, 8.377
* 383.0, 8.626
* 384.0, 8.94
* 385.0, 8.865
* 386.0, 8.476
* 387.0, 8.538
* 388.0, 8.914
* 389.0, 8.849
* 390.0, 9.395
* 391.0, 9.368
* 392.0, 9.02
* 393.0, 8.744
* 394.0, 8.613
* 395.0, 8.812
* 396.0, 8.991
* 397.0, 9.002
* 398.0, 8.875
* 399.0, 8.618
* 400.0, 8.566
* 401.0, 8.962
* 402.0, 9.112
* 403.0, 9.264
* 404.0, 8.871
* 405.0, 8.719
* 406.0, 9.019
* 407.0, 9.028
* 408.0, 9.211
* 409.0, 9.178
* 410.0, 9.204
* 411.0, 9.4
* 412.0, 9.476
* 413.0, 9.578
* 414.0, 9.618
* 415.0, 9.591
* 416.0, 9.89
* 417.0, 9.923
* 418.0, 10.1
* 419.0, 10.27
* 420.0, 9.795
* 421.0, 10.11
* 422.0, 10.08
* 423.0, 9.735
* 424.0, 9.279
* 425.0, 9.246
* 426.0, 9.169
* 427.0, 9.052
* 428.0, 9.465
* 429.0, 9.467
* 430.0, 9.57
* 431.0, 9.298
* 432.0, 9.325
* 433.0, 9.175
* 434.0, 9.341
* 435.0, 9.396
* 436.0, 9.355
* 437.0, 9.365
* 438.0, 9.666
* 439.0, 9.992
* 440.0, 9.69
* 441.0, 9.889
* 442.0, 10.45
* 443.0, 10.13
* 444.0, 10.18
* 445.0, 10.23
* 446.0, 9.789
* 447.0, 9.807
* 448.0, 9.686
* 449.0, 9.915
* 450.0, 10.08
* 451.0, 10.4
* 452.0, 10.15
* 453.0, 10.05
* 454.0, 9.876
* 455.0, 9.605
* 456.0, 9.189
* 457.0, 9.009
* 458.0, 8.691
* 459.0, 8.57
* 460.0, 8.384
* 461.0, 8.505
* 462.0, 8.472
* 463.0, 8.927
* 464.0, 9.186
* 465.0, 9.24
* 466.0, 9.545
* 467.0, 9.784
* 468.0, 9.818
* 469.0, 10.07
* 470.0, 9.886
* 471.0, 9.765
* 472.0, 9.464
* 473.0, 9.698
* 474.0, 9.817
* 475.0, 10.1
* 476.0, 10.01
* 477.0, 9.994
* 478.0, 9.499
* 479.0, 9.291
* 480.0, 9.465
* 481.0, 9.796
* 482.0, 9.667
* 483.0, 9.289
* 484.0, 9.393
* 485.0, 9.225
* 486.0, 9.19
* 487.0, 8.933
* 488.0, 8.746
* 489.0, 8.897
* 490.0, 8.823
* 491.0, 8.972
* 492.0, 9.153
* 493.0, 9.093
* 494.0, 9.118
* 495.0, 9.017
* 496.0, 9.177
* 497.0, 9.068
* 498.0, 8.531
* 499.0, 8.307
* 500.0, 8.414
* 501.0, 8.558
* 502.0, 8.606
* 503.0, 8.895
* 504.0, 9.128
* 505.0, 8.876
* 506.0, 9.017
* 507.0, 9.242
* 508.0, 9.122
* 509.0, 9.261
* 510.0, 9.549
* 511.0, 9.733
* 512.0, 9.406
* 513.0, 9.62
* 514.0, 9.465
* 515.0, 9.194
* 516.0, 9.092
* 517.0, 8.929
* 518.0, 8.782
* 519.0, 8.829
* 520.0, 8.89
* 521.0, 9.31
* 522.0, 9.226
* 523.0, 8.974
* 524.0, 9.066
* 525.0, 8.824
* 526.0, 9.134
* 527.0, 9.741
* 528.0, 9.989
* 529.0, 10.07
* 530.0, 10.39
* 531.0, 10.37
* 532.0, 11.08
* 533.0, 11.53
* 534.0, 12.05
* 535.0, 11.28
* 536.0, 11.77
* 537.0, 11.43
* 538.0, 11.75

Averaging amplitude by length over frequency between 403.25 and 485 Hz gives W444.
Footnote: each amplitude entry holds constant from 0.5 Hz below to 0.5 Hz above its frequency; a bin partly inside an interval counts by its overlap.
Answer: 9.55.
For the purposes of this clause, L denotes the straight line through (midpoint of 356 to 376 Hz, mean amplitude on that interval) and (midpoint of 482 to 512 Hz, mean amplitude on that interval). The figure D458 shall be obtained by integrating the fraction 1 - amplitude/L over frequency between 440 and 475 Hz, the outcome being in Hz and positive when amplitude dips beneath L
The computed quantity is -3.1 Hz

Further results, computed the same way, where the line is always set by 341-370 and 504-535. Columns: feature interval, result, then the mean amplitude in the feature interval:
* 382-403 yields 1.4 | 8.86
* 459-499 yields 1.1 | 9.29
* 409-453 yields -0.8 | 9.7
